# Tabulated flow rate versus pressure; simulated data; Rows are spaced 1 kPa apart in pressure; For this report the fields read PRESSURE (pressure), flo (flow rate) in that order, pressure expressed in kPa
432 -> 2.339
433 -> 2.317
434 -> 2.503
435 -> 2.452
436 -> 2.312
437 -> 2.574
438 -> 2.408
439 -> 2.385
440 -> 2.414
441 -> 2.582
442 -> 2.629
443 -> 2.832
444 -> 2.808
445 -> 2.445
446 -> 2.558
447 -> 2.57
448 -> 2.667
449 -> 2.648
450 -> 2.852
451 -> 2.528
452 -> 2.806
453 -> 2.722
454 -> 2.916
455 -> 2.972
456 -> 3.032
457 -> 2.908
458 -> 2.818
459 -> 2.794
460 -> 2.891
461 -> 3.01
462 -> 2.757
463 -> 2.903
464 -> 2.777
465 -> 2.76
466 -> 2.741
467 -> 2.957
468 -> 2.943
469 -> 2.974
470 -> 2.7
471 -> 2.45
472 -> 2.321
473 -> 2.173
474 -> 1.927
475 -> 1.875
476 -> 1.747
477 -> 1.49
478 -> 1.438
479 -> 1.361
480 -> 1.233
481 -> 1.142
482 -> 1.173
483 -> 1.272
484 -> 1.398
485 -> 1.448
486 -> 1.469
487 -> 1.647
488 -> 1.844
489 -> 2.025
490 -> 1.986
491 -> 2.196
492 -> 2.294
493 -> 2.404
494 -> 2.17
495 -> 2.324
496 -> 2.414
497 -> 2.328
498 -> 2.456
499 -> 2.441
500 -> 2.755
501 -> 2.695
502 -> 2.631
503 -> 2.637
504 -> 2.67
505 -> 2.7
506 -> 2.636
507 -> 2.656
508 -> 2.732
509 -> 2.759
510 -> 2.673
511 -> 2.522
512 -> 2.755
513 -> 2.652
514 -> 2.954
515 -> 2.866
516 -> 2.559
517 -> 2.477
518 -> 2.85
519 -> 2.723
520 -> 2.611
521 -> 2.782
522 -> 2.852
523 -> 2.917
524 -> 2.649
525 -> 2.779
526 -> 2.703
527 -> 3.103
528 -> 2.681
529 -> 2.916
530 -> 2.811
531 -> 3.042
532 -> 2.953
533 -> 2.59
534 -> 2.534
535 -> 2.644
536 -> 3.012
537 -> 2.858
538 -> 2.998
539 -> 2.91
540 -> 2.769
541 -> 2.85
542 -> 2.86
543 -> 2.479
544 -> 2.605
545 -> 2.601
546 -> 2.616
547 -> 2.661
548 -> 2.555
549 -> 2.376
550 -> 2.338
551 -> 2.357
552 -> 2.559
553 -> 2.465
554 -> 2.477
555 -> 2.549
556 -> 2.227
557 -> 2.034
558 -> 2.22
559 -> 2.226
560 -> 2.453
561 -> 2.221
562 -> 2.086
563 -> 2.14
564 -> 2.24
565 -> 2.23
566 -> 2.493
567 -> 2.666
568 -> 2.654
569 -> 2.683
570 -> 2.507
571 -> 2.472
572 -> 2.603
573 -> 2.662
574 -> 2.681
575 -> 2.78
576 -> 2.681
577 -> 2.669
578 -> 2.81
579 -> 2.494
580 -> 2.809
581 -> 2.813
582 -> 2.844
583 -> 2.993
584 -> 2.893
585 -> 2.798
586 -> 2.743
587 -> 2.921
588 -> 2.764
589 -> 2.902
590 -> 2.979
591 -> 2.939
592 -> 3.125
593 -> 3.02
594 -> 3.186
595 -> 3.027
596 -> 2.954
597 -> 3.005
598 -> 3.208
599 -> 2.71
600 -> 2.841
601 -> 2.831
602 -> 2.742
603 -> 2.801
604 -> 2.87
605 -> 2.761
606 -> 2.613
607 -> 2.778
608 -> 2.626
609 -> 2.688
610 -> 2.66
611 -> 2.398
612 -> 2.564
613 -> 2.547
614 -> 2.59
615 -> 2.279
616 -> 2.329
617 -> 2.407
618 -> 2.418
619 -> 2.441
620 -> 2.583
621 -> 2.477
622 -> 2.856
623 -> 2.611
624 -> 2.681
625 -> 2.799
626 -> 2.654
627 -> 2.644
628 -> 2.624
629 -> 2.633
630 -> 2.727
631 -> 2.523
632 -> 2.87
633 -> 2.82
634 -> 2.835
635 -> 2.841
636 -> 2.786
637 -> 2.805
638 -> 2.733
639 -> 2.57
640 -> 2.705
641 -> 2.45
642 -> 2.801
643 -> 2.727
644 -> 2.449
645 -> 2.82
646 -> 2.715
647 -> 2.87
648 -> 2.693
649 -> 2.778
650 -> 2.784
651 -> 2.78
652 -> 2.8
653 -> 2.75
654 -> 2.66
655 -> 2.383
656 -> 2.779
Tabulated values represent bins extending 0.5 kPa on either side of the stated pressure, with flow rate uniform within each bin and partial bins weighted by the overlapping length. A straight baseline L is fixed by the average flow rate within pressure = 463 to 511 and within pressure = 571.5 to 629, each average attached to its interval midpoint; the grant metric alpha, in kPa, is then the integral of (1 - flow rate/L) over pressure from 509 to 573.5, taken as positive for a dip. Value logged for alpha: -4.1 kPa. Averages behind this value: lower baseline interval 2.22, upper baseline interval 2.74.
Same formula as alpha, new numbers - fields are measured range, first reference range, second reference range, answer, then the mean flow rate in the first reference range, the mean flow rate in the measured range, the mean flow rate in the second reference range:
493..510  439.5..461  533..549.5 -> 1.0 kPa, 2.74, 2.56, 2.7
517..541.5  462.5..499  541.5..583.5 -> -4.9 kPa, 2.08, 2.81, 2.52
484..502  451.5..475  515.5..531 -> 3.9 kPa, 2.73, 2.16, 2.77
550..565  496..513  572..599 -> 2.6 kPa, 2.62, 2.3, 2.87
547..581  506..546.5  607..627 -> 2.6 kPa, 2.76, 2.48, 2.57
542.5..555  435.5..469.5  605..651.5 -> 0.8 kPa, 2.73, 2.51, 2.65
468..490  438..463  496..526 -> 7.4 kPa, 2.73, 1.8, 2.68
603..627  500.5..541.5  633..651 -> 1.2 kPa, 2.76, 2.6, 2.73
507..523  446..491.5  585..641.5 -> -1.9 kPa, 2.3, 2.72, 2.73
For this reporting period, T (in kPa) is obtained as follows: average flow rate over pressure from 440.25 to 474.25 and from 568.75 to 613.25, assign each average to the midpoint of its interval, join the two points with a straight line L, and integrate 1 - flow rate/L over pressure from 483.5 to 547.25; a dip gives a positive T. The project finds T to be 4.2 kPa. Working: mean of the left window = 2.72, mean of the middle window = 2.57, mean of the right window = 2.79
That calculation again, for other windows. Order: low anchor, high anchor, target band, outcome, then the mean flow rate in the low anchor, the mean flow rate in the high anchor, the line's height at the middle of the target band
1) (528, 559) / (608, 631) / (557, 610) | -2.2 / 2.62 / 2.57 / 2.6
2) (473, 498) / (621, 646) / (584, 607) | -4.0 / 1.8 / 2.7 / 2.47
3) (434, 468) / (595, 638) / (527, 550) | -0.3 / 2.71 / 2.69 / 2.7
